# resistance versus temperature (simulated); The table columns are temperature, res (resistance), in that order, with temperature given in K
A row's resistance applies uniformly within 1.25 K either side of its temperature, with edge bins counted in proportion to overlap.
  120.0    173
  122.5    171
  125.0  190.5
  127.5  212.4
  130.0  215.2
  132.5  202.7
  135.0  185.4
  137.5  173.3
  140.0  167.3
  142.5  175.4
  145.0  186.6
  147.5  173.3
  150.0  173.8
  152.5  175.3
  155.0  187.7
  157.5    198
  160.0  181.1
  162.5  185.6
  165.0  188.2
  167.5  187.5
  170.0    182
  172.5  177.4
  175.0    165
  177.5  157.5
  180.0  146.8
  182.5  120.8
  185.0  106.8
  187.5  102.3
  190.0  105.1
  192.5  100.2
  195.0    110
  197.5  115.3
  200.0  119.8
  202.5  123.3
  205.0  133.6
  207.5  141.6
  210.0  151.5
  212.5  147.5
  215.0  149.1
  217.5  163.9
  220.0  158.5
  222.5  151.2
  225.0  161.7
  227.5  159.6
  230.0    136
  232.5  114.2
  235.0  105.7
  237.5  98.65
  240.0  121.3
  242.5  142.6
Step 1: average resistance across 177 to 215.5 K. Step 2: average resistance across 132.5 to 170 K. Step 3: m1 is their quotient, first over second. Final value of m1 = 0.7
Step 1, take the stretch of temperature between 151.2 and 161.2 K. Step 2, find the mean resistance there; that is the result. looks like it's 185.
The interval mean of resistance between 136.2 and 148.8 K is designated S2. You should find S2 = 175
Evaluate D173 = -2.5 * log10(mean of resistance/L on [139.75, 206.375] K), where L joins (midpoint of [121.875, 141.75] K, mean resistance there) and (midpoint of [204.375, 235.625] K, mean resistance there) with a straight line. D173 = 0.113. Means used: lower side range 190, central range 153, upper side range 145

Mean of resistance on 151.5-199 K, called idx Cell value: 152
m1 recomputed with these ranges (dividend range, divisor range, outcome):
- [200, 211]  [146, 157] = 0.75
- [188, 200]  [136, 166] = 0.60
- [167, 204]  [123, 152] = 0.72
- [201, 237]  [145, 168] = 0.77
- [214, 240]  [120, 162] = 0.75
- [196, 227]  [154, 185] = 0.84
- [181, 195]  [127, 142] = 0.57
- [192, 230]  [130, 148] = 0.76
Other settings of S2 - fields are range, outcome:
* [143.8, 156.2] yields 179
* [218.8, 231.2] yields 153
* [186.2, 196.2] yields 104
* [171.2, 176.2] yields 171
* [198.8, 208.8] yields 130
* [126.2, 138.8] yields 198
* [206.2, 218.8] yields 151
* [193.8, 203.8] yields 117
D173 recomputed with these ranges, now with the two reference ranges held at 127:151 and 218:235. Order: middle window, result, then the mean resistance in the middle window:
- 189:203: 0.38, 112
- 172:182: 0.07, 157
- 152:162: -0.05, 186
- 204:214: 0.06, 144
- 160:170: -0.07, 186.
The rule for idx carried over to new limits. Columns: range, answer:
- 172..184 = 151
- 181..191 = 110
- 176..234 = 134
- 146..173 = 183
